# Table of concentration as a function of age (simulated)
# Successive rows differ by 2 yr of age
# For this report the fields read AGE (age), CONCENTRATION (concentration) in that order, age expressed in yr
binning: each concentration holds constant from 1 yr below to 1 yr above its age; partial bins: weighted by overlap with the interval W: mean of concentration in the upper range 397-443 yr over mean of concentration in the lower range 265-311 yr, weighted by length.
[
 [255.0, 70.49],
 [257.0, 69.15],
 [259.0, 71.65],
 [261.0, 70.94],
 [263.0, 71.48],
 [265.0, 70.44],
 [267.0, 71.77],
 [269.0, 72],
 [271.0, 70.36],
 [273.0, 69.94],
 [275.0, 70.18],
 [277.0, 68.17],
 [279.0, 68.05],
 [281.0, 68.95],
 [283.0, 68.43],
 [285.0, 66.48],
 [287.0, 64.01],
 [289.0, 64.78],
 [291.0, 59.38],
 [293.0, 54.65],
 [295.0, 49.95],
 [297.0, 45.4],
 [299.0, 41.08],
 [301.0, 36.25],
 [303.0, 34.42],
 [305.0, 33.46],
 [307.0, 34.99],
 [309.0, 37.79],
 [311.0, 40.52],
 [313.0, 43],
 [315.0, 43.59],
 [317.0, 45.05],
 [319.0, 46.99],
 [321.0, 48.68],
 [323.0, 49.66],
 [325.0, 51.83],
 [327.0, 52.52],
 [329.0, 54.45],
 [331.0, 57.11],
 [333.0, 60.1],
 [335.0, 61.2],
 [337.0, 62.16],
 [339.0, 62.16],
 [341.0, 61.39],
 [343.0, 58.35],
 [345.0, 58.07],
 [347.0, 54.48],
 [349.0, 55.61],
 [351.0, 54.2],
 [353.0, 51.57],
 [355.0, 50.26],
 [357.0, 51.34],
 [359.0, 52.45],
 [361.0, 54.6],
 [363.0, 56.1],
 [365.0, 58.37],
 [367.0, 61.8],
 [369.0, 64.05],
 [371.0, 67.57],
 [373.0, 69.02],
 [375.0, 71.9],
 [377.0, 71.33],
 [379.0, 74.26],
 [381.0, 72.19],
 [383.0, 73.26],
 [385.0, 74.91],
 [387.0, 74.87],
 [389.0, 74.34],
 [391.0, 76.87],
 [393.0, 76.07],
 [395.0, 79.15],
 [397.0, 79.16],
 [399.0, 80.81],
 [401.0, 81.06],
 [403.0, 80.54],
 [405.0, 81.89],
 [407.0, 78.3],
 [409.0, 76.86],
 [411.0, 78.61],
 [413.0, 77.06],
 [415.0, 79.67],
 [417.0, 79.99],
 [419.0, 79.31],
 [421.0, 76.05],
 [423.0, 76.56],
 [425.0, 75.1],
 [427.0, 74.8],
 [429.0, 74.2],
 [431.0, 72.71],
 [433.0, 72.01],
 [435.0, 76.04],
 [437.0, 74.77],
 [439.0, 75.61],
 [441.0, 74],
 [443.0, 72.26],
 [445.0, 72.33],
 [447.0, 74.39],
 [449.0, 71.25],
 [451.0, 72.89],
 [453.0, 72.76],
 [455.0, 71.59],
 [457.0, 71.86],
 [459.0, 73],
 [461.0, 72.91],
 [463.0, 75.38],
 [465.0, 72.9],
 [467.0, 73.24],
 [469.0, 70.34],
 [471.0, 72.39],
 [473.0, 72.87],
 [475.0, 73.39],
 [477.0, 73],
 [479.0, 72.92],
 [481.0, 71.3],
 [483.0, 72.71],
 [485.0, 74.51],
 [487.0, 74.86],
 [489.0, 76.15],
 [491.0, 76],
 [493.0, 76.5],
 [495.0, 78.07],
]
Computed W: 1.4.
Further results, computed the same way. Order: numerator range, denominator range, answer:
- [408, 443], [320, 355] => 1.36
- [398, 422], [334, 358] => 1.40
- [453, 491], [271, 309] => 1.32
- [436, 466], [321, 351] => 1.29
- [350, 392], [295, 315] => 1.64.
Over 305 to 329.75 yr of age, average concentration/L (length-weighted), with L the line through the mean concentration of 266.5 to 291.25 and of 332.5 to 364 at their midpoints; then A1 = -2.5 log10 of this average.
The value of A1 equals 0.33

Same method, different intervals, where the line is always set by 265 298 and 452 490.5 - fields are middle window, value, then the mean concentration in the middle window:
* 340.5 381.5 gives 0.14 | 60.3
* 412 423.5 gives -0.11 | 78.2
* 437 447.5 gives -0.03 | 73.8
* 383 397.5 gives -0.10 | 76.2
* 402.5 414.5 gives -0.12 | 78.8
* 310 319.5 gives 0.45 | 43.7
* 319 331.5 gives 0.27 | 51.8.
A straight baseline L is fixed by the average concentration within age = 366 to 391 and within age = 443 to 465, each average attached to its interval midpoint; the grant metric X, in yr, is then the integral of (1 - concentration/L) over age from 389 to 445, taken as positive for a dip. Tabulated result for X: -3.9 yr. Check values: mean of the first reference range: 71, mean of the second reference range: 72.8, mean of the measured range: 76.9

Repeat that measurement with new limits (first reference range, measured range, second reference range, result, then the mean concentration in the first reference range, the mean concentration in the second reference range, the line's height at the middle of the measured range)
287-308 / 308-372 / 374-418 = 6.0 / 46.3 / 77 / 59.5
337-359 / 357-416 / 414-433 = -4.9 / 55.9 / 76.3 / 66.3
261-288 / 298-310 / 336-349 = 5.3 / 69.3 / 59.1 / 64.9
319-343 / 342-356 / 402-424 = 1.5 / 56.2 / 78.6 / 61.1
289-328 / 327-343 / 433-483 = -2.9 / 45.2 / 73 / 50.1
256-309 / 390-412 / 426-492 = -3.2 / 59.8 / 73.4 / 68.9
